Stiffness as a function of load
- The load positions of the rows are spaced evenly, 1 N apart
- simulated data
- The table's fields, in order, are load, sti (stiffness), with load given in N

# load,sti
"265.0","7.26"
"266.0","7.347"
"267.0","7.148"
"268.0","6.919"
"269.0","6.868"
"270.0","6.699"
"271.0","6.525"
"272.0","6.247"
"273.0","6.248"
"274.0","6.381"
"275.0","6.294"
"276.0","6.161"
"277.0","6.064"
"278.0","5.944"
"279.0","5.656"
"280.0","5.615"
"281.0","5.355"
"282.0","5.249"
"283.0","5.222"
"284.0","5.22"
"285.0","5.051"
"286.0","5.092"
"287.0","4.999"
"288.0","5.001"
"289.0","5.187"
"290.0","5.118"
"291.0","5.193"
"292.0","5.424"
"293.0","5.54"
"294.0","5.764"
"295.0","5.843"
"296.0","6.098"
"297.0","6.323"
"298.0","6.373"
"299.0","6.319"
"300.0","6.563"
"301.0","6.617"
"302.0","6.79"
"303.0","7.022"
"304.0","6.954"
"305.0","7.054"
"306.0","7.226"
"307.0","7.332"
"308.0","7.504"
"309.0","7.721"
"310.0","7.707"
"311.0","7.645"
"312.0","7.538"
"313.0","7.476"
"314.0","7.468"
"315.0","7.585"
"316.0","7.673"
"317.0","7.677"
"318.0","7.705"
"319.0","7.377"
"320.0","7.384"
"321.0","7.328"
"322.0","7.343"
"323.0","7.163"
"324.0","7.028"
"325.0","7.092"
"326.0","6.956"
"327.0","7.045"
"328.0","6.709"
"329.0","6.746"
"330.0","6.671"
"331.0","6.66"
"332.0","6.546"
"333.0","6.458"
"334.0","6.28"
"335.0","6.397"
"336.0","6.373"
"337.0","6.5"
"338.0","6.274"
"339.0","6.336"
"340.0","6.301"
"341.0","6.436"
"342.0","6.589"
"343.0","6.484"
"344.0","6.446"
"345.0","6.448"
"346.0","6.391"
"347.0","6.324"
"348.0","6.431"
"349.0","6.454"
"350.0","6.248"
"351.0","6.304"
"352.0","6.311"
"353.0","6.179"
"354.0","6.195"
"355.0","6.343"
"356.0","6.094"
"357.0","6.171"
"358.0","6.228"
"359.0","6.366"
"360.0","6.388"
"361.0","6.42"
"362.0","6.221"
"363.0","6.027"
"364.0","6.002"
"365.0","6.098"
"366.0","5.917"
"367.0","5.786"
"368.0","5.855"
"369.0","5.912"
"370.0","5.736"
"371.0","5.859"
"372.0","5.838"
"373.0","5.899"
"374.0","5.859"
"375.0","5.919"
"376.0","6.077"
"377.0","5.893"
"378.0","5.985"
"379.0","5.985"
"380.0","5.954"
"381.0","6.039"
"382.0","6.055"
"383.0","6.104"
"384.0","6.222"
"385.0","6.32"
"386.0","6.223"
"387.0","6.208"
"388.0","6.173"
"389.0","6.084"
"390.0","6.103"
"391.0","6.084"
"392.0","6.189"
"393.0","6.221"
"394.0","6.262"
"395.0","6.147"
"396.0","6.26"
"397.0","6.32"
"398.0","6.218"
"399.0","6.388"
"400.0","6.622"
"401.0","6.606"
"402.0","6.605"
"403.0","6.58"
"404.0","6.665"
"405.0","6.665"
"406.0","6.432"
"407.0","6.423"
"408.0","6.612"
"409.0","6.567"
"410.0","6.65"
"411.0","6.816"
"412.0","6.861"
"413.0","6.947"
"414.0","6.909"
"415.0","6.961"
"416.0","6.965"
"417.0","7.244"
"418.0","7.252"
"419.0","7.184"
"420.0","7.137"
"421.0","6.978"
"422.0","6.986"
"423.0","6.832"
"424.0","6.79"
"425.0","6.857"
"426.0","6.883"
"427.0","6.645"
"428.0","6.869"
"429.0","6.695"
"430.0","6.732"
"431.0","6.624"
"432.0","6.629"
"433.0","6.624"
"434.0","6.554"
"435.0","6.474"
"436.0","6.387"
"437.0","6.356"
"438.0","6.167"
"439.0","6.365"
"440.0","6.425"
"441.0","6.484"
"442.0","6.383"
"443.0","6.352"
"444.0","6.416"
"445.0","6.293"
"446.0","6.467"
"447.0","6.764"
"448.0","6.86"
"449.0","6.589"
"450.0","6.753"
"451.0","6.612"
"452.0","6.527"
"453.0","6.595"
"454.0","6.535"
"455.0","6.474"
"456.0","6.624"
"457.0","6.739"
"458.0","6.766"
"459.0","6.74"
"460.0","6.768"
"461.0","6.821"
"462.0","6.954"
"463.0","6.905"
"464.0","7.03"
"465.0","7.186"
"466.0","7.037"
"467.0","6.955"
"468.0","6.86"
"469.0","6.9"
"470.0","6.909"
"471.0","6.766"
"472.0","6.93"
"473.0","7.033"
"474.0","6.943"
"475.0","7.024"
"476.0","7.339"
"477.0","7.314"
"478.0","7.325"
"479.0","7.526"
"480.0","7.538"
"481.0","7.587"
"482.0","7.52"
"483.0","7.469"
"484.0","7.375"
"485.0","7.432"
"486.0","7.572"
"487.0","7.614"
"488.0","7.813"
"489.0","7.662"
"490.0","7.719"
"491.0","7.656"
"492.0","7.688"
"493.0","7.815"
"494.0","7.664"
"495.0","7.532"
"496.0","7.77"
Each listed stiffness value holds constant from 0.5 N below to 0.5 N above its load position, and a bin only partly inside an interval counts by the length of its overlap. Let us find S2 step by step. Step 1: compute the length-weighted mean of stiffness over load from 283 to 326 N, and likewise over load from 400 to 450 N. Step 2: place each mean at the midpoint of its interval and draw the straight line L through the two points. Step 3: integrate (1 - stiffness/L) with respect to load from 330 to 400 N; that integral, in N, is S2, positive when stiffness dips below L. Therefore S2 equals 4.7 N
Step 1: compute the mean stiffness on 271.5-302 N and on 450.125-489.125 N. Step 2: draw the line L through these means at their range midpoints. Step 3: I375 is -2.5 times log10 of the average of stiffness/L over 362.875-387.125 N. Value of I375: 0.07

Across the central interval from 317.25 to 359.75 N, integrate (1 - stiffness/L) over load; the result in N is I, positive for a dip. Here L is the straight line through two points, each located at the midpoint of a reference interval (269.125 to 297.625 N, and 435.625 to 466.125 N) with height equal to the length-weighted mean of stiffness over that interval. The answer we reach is -4.20 N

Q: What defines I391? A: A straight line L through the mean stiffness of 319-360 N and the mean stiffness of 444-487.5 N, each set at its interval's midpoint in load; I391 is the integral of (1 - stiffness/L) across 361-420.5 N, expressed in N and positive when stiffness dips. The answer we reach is 3.6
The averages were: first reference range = 6.56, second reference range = 6.97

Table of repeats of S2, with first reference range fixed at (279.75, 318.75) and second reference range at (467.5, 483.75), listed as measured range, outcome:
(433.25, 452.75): 1.5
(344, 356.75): 0.6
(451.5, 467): 0.7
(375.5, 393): 1.8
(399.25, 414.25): 0.5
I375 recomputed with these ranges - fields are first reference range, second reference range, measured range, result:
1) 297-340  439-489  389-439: 0.053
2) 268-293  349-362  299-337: -0.181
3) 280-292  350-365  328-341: -0.102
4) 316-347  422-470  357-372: 0.118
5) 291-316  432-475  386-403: 0.074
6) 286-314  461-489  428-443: 0.087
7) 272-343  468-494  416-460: 0.076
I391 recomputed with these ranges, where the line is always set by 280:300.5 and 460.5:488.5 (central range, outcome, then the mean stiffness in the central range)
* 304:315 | -3.32 N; 7.45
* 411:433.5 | -0.53 N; 6.89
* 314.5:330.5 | -3.79 N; 7.22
